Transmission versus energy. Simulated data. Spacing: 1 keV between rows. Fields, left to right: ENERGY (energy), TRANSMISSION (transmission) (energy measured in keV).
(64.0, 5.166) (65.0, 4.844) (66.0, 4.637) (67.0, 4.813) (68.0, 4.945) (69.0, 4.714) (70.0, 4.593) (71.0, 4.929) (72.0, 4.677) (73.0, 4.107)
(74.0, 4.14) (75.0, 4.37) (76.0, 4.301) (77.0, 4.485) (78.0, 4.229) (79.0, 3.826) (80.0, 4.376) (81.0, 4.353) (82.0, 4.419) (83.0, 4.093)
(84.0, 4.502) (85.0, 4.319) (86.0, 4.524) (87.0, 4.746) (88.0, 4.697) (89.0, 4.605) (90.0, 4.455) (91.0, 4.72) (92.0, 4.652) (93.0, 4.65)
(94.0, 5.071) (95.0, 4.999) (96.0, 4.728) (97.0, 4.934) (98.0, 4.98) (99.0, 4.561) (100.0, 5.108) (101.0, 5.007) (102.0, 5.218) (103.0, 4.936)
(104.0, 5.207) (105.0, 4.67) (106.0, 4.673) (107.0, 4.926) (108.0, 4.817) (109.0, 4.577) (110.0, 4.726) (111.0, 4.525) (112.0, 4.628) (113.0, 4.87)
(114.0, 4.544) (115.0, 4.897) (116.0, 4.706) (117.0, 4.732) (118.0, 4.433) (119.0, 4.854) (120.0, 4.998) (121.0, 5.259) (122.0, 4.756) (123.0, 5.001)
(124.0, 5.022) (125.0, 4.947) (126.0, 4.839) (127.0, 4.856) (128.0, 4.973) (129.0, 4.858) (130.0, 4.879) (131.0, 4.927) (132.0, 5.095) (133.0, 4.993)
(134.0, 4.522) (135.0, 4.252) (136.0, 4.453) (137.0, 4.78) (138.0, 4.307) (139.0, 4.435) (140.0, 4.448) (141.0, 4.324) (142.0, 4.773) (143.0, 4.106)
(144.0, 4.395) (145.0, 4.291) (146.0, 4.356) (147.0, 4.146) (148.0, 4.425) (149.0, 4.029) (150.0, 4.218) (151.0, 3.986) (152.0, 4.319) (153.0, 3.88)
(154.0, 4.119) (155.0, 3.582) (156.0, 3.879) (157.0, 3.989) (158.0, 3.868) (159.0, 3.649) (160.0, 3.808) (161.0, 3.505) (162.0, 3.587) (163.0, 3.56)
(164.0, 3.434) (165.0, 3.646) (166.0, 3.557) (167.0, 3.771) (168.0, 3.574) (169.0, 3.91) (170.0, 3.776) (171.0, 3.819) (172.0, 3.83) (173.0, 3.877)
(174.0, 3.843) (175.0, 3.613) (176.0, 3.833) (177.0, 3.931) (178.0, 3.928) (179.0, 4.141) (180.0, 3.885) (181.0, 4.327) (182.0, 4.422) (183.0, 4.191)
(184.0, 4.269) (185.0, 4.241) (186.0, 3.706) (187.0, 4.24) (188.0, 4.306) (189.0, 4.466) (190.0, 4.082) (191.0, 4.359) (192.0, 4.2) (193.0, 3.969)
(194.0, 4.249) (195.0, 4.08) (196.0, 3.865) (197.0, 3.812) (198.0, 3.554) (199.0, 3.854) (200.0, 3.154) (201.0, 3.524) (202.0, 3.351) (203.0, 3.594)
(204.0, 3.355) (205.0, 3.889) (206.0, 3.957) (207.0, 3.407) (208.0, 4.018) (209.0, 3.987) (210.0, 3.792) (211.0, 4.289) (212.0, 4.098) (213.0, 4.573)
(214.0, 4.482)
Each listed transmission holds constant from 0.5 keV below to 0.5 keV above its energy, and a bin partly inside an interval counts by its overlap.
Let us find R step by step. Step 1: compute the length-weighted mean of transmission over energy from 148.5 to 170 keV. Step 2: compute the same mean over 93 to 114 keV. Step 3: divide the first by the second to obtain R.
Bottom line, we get 0.8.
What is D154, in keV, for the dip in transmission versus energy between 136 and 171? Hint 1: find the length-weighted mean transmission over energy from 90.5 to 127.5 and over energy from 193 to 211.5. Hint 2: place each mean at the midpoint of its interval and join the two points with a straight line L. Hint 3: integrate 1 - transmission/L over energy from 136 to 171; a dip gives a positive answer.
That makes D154 2.6 keV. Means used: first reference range 4.84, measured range 4.02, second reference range 3.77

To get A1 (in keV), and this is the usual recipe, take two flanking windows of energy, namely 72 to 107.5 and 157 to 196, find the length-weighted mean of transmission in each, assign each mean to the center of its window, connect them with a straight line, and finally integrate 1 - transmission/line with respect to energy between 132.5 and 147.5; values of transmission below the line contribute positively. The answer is -0.77 keV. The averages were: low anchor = 4.62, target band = 4.44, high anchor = 3.93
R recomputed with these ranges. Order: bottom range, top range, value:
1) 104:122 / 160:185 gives 0.81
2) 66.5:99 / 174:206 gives 0.87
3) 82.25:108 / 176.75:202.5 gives 0.84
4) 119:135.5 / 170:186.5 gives 0.82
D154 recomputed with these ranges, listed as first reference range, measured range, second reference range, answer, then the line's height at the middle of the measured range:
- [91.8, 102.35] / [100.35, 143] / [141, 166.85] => -2.6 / 4.5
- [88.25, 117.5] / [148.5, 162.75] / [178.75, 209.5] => 1.4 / 4.31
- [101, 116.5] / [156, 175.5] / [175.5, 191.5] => 2.6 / 4.3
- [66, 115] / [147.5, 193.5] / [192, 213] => 1.2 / 4.06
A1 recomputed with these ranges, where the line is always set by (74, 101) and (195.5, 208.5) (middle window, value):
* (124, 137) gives -1.81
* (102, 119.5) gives -1.53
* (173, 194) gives -1.71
